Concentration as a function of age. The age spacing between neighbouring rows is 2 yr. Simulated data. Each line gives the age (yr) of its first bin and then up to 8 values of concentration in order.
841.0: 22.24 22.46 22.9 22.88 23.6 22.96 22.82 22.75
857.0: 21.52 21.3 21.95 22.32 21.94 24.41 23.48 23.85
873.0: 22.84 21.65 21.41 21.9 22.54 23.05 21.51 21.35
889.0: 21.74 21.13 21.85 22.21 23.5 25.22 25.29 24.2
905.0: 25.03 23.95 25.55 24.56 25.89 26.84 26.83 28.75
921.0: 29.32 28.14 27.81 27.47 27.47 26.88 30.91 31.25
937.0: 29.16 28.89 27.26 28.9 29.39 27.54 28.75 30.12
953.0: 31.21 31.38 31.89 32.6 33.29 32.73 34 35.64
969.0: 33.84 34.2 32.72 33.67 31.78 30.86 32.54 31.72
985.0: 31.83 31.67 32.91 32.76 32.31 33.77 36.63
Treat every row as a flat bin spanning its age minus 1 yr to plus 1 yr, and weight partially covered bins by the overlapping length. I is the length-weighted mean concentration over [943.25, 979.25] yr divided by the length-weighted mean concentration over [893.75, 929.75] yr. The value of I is 1.2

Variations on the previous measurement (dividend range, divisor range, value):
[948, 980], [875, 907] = 1.42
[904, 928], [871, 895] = 1.21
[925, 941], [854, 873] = 1.27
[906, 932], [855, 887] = 1.20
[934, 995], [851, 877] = 1.40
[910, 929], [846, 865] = 1.22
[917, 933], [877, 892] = 1.29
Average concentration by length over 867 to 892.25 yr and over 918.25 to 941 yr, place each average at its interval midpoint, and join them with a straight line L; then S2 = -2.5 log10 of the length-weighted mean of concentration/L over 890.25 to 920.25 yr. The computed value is 0.03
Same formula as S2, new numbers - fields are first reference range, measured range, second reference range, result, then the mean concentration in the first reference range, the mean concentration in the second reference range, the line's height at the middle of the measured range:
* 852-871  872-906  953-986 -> 0.11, 22.6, 32.7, 25.2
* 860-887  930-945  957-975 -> 0.04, 22.5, 33.5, 30.1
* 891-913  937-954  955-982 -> 0.03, 24.1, 33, 29.9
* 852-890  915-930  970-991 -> -0.03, 22.3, 32.4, 27.1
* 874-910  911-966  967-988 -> -0.04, 22.9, 32.6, 28.2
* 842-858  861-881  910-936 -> 0.07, 22.7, 27.9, 24.2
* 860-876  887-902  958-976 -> 0.13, 22.8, 33.6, 25.7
